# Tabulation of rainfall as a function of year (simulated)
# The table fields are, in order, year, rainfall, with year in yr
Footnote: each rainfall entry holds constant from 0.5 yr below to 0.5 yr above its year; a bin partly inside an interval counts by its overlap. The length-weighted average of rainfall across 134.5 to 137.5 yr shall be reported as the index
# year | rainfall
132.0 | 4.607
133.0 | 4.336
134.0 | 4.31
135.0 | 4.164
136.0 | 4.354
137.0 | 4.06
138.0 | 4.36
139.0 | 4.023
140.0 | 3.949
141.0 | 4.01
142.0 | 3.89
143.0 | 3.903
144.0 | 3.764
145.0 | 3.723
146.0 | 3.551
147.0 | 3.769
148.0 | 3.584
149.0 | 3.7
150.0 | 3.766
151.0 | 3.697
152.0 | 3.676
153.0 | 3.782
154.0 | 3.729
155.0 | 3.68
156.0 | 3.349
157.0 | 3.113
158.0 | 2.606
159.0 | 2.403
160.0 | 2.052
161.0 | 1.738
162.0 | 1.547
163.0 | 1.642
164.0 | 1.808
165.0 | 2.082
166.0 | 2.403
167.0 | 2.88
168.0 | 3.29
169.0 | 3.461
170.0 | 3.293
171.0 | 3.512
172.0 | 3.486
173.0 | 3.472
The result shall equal 4.19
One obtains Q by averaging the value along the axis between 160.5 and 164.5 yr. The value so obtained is 1.68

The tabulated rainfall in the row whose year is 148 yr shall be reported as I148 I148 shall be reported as 3.584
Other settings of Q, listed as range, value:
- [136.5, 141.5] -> 4.08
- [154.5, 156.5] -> 3.51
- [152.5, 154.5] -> 3.76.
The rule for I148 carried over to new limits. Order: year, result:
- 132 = 4.607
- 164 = 1.808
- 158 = 2.606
